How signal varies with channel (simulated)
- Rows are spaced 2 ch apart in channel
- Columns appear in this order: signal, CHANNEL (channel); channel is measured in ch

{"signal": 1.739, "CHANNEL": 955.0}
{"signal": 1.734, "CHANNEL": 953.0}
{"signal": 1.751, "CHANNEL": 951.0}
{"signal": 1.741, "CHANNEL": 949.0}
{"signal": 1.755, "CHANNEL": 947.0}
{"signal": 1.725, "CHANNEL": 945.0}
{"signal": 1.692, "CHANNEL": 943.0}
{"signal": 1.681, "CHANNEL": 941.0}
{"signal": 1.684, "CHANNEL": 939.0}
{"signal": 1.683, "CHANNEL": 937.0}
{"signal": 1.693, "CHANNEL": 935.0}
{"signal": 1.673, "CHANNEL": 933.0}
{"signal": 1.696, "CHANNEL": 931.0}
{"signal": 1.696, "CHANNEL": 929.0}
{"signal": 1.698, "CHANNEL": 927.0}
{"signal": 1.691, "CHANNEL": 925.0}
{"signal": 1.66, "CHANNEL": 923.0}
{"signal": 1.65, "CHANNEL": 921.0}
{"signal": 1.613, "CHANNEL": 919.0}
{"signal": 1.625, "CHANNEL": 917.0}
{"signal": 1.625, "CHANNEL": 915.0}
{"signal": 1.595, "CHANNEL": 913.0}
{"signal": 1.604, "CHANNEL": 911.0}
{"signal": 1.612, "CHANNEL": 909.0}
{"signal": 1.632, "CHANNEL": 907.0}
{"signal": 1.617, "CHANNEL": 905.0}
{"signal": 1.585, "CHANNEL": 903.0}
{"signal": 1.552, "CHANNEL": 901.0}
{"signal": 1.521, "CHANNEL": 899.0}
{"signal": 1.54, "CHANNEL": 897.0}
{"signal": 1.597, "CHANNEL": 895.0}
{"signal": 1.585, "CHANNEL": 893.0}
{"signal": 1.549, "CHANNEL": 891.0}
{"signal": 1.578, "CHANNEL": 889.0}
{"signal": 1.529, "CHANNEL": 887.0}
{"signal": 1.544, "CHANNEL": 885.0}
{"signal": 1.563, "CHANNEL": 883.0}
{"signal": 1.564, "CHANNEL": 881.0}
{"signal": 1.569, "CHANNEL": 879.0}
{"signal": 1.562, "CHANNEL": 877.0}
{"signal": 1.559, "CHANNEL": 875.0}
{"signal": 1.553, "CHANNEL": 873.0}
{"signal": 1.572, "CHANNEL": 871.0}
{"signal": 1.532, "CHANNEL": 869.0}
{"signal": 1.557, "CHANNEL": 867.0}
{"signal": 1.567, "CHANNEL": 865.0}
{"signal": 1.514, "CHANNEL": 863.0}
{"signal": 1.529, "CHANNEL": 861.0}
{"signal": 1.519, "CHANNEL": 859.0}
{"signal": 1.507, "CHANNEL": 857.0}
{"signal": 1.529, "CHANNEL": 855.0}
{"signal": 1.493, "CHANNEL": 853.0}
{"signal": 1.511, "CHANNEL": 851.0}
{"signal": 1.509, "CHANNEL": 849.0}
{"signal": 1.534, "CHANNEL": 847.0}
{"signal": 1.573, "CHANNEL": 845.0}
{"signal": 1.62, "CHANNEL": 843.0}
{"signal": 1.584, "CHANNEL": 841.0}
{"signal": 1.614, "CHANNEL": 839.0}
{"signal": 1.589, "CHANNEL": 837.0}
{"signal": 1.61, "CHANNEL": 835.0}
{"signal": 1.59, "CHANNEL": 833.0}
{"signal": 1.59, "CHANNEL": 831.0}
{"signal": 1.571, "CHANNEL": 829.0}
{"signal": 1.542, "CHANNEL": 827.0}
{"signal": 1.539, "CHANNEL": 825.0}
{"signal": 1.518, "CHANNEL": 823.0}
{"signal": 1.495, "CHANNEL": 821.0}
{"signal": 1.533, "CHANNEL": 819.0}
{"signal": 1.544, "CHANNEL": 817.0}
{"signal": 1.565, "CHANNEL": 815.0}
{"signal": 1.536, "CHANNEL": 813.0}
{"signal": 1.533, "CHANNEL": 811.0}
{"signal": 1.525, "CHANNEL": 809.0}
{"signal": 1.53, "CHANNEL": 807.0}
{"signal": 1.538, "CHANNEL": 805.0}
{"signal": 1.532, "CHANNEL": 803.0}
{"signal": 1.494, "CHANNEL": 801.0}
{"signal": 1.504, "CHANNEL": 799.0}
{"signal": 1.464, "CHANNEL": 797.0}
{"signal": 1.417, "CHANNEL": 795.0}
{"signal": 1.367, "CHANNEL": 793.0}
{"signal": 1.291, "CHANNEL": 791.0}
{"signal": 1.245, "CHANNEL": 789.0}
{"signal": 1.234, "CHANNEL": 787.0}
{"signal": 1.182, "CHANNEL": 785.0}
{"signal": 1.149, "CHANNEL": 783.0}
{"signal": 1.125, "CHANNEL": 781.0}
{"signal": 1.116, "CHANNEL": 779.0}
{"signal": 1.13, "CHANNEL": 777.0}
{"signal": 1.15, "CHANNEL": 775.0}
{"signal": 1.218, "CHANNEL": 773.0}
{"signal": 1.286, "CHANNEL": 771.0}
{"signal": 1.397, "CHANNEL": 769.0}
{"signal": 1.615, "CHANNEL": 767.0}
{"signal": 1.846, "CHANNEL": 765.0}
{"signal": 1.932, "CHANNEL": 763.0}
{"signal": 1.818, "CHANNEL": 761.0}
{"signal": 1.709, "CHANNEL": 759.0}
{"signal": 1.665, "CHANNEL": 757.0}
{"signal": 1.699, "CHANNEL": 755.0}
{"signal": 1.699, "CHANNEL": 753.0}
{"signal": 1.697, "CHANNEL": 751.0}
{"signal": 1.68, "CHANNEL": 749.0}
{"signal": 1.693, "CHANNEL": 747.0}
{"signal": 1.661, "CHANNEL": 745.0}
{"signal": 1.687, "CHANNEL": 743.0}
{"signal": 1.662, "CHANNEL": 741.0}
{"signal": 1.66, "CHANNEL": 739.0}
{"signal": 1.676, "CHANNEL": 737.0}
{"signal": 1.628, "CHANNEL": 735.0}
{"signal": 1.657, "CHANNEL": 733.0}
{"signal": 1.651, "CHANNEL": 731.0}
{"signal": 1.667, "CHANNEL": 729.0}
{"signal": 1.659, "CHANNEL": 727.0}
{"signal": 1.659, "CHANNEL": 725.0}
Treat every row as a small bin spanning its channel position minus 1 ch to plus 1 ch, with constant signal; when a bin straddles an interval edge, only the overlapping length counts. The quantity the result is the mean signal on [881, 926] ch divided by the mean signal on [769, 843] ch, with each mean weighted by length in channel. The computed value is 1.11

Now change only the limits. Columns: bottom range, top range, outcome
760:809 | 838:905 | 1.11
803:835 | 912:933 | 1.07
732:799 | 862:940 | 1.07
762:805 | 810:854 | 1.13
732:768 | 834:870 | 0.91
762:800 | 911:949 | 1.24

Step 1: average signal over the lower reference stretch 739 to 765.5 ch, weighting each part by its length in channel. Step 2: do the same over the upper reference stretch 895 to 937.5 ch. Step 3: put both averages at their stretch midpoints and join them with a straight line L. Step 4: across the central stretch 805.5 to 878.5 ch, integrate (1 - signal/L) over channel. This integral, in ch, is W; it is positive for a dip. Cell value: 5.4 ch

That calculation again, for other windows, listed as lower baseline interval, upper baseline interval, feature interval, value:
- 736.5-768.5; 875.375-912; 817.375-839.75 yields 1.0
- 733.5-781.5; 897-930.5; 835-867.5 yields 1.0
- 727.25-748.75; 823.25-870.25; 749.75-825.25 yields 6.8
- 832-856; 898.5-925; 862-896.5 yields 0.7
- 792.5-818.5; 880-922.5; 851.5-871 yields 0.3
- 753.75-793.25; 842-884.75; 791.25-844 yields -2.0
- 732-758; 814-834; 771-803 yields 6.5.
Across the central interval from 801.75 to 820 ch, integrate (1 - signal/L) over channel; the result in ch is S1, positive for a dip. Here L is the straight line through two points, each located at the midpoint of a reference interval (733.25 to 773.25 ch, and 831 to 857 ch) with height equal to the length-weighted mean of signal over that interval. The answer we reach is 0.7 ch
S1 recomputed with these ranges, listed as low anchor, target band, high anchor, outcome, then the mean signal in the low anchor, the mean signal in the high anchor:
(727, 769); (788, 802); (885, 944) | 2.3 ch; 1.69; 1.62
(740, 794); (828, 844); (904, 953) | -0.4 ch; 1.48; 1.67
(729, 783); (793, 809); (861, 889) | 0.7 ch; 1.56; 1.55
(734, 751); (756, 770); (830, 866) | -0.5 ch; 1.67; 1.55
